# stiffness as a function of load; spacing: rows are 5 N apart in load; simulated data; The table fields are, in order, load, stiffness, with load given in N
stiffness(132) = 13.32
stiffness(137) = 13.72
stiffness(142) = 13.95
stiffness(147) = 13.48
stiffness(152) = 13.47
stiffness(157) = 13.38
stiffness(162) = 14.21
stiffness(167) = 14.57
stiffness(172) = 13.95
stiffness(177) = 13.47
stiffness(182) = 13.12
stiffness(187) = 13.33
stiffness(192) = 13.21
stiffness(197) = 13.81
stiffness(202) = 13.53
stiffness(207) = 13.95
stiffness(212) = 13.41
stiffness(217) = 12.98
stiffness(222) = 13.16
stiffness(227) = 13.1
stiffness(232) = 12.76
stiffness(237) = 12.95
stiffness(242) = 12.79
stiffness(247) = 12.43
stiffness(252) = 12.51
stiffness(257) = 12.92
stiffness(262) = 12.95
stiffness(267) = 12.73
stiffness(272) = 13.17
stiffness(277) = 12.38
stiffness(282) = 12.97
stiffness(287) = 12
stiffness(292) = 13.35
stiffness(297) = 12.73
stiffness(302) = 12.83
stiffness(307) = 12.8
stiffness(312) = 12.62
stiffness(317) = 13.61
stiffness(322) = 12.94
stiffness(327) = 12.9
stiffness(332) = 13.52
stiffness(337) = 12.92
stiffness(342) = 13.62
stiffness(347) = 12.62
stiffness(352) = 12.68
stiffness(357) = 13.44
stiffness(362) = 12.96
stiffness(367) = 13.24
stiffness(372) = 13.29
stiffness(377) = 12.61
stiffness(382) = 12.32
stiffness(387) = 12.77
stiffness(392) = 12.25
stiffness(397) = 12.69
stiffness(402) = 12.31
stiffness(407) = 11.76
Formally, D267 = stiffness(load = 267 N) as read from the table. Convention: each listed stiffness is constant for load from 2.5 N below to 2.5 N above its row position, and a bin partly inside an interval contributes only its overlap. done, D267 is 12.73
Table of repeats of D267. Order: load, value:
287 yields 12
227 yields 13.1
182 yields 13.12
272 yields 13.17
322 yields 12.94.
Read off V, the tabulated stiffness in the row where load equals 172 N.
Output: 13.95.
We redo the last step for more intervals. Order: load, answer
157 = 13.38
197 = 13.81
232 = 12.76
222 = 13.16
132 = 13.32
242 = 12.79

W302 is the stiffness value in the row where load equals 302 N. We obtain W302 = 12.83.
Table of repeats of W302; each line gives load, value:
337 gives 12.92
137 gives 13.72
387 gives 12.77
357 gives 13.44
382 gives 12.32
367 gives 13.24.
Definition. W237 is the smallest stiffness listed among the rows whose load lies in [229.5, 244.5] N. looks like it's 12.76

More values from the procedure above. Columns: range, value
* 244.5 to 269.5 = 12.43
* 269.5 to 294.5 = 12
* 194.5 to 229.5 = 12.98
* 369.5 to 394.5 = 12.25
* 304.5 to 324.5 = 12.62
